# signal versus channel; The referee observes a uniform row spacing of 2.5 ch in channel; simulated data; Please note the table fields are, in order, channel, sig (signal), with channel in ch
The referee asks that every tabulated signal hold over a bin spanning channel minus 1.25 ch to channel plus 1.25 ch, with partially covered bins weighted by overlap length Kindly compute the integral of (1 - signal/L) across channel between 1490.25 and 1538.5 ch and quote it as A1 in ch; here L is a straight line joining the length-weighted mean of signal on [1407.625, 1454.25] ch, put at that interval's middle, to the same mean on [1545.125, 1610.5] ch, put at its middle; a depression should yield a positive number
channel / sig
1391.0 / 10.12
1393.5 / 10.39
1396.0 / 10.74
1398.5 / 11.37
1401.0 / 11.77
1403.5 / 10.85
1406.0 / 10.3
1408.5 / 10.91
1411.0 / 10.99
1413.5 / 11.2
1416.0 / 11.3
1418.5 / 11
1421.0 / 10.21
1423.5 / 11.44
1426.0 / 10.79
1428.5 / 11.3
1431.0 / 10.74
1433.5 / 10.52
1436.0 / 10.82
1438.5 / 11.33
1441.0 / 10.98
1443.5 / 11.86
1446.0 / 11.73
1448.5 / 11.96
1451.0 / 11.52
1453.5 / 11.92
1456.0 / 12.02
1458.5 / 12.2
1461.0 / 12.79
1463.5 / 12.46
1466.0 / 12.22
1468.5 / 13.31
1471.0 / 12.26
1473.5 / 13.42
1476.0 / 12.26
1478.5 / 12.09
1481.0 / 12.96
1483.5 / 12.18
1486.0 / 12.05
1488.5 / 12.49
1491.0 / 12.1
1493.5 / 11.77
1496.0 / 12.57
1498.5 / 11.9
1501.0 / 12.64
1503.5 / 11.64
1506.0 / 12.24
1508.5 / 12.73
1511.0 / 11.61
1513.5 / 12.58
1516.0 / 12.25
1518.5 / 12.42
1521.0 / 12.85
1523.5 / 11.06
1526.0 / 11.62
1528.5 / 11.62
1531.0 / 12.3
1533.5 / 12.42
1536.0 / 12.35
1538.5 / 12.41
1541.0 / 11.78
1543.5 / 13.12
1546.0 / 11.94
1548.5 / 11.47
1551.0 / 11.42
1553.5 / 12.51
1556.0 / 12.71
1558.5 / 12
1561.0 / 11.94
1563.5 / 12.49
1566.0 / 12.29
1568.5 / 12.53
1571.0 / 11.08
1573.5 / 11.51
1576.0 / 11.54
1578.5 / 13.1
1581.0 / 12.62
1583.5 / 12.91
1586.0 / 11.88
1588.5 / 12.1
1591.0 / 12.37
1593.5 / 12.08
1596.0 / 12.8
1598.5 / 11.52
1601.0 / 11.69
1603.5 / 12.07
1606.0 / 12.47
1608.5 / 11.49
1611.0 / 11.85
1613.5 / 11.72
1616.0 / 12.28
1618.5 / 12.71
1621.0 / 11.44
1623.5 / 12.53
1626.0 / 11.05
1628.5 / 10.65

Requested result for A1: -1.9 ch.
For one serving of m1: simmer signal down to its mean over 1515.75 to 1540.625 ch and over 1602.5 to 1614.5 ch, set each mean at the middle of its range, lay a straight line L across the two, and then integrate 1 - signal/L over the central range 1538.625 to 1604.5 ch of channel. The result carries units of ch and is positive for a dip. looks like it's -0.7 ch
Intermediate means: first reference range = 12.1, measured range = 12.1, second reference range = 11.9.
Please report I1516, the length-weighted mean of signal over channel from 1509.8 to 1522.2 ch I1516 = 12.3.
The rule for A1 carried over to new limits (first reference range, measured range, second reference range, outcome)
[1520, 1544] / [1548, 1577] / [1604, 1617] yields 0.2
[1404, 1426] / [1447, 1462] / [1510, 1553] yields -1.0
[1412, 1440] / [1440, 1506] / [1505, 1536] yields -3.7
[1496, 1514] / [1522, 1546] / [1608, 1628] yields 0.1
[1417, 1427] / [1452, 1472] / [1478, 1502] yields -1.2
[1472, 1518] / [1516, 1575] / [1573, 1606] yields 0.8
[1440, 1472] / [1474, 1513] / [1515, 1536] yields -0.5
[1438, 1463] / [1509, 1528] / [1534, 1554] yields 0.0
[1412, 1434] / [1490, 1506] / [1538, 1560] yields -0.6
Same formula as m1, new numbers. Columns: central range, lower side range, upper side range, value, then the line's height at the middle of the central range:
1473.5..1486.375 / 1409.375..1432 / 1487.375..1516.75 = -0.6 ch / 11.9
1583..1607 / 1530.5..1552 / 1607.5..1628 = -0.5 ch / 11.9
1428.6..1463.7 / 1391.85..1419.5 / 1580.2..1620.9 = -1.2 ch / 11.2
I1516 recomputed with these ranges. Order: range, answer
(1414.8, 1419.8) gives 11.1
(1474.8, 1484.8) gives 12.4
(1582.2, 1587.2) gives 12.4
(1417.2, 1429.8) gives 10.9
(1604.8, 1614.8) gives 11.9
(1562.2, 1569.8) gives 12.4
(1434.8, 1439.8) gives 11.1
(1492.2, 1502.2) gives 12.2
